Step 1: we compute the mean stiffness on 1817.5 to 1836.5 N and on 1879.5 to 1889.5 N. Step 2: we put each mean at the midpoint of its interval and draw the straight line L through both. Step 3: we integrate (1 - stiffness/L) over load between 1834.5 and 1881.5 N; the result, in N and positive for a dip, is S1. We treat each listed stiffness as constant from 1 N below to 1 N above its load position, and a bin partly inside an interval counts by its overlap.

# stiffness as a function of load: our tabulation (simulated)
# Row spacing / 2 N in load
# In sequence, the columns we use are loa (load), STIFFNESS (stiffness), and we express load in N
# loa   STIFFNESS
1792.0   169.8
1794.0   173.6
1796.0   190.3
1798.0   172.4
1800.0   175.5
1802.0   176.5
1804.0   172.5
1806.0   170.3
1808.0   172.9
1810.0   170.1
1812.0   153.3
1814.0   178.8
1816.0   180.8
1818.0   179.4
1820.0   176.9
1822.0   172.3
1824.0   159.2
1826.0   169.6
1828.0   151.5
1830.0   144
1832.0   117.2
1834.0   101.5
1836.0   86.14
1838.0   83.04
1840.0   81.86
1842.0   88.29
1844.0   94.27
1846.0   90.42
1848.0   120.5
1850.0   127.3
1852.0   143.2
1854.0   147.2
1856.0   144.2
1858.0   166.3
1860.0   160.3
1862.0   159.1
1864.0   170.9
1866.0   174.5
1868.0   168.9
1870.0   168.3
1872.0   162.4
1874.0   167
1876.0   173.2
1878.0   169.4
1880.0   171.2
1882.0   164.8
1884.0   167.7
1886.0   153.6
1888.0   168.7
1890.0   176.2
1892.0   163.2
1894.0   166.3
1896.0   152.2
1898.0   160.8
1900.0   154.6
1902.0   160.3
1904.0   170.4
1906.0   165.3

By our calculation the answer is 5.3 N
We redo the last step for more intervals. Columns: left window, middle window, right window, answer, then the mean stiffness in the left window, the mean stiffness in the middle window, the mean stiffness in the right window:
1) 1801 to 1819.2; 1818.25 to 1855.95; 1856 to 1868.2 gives 9.4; 173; 127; 165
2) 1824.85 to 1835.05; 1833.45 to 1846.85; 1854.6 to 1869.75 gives 5.2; 137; 88.9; 163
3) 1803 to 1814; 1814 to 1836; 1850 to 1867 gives 1.6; 169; 153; 156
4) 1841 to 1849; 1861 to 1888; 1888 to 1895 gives -4.8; 98.4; 167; 169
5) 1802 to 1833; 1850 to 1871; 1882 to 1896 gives 0.8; 165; 159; 165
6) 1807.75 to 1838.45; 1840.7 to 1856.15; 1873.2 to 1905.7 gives 3.8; 150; 117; 165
